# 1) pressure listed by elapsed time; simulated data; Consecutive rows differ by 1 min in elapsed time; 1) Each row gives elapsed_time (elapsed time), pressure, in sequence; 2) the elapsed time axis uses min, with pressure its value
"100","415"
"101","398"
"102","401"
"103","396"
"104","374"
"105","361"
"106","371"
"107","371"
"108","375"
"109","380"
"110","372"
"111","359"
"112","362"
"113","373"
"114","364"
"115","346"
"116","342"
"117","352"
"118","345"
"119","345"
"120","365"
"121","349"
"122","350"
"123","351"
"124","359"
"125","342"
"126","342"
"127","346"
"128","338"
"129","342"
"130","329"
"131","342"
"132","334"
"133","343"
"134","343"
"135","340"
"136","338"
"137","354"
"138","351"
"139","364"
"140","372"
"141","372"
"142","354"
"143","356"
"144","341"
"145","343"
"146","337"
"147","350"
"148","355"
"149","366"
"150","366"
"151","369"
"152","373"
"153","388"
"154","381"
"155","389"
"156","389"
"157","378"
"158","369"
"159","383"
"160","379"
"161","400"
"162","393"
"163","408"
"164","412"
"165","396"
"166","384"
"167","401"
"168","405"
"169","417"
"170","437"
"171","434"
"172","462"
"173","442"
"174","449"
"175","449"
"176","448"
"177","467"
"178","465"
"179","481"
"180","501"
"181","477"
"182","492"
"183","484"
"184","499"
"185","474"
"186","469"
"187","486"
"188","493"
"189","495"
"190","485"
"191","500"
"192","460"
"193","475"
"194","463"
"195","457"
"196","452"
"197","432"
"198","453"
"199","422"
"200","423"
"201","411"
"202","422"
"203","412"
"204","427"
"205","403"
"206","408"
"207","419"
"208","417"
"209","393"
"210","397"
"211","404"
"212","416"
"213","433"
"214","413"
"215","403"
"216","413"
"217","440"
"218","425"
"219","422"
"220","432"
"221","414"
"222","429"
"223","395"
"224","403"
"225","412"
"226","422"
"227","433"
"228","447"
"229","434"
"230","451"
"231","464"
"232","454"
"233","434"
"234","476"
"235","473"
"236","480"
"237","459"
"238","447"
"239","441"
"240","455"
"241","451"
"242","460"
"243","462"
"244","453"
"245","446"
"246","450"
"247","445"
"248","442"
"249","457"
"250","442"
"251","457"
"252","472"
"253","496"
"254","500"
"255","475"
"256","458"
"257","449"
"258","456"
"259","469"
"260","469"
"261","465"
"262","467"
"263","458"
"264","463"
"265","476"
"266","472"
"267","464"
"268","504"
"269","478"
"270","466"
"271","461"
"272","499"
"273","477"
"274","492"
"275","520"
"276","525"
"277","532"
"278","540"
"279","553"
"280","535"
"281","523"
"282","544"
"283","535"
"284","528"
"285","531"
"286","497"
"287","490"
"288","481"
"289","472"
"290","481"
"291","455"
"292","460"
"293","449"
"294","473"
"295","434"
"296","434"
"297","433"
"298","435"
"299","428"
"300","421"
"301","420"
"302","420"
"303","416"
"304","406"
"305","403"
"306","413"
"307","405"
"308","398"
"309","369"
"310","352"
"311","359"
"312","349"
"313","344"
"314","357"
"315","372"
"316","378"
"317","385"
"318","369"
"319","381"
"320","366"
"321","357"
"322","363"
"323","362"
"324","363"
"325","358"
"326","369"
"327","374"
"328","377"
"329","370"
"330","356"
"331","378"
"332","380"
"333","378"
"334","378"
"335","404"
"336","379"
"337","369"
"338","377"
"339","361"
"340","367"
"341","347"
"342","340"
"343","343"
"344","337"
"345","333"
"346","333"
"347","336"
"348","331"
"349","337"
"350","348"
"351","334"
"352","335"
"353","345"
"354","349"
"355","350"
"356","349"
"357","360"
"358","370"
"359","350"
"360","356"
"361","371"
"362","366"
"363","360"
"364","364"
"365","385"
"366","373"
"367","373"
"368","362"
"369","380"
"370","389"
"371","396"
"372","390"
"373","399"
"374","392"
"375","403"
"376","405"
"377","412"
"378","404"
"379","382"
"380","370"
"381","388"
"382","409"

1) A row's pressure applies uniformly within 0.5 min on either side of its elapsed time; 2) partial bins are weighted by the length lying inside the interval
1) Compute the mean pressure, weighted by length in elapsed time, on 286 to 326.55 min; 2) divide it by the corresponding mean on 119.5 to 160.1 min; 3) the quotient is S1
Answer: 1.14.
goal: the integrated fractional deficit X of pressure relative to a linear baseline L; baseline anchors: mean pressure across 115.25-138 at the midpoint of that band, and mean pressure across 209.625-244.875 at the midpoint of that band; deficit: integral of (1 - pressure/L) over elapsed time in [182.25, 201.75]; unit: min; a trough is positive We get -2.9 min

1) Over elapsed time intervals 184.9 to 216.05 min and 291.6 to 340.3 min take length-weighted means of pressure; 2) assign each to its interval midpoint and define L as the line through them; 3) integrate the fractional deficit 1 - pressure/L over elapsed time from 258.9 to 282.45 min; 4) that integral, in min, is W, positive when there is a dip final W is -4.97 min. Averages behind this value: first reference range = 438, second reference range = 389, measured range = 494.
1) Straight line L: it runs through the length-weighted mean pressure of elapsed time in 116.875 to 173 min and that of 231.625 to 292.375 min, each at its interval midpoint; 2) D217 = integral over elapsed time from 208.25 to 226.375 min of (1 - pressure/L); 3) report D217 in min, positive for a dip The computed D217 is 0.91 min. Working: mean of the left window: 369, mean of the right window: 478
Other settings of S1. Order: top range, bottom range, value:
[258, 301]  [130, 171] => 1.30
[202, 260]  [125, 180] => 1.15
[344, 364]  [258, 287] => 0.70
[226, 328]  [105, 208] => 1.12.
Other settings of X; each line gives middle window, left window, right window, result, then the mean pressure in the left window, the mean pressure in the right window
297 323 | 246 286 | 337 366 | 1.9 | 487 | 352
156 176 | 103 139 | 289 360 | -2.9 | 354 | 379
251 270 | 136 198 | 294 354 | -3.8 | 418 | 375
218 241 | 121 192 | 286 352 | -2.7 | 399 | 387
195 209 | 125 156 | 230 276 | -0.3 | 354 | 466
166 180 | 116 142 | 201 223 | -2.1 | 348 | 416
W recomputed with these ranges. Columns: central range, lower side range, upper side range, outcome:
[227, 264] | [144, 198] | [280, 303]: -0.37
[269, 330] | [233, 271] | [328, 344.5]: -3.49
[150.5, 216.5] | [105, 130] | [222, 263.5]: -3.92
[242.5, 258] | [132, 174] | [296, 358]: -3.54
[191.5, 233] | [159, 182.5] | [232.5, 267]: 1.94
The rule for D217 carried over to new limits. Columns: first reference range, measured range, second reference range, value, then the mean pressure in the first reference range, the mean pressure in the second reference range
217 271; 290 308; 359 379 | -0.3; 453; 382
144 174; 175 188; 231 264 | -2.2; 390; 460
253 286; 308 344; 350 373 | 4.1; 493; 364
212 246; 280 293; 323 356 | -3.4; 438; 357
